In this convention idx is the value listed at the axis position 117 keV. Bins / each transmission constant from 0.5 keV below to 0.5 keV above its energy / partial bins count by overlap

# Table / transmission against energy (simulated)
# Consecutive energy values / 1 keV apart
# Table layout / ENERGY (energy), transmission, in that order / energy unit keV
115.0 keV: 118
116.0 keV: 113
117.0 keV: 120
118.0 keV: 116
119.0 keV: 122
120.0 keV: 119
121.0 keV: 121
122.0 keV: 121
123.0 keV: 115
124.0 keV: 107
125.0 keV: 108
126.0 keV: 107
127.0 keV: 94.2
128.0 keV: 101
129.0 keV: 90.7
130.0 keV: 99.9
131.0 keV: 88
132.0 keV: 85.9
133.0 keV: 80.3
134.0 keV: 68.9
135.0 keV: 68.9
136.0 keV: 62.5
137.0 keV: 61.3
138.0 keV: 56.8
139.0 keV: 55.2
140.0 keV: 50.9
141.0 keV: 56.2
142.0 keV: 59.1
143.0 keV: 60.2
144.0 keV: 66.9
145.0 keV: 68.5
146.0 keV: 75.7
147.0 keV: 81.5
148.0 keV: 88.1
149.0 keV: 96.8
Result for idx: 120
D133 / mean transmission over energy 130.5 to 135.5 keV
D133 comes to 78.4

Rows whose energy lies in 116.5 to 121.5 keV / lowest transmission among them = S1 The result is 116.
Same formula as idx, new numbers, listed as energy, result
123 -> 115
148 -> 88.1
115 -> 118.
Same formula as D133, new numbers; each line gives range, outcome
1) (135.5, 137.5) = 61.9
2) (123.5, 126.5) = 107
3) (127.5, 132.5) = 93.1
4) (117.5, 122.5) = 120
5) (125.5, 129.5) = 98.2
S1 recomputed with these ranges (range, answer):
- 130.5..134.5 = 68.9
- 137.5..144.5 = 50.9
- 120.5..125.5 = 107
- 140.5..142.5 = 56.2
